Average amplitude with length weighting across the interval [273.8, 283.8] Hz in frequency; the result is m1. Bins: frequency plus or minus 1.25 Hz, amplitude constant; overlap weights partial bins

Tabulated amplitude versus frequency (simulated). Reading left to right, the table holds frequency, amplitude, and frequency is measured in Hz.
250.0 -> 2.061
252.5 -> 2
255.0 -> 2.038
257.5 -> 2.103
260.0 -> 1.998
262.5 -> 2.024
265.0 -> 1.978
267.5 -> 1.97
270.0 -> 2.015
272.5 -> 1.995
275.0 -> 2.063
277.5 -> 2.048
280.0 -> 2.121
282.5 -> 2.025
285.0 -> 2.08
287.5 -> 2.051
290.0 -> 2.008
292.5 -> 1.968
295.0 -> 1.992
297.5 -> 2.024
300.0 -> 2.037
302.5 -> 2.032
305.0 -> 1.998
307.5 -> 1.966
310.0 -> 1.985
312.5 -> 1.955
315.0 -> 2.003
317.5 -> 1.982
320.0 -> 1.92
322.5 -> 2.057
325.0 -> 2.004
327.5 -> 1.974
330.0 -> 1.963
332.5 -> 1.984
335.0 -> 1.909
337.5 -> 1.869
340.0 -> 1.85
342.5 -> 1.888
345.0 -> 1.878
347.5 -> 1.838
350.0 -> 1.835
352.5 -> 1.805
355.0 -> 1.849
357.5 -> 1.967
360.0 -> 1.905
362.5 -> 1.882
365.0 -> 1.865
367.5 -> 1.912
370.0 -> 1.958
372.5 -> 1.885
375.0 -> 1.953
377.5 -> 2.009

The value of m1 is 2.06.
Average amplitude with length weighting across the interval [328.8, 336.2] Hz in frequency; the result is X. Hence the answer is 1.95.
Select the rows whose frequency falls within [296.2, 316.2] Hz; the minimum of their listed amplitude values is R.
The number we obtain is 1.955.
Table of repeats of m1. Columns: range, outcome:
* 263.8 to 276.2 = 2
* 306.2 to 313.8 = 1.97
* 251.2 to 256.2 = 2.02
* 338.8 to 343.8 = 1.87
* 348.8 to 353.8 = 1.82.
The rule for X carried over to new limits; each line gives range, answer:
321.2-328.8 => 2.01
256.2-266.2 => 2.03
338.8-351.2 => 1.86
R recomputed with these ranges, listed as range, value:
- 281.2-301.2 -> 1.968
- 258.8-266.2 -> 1.978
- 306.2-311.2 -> 1.966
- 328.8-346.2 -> 1.85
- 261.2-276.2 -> 1.97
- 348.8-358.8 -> 1.805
